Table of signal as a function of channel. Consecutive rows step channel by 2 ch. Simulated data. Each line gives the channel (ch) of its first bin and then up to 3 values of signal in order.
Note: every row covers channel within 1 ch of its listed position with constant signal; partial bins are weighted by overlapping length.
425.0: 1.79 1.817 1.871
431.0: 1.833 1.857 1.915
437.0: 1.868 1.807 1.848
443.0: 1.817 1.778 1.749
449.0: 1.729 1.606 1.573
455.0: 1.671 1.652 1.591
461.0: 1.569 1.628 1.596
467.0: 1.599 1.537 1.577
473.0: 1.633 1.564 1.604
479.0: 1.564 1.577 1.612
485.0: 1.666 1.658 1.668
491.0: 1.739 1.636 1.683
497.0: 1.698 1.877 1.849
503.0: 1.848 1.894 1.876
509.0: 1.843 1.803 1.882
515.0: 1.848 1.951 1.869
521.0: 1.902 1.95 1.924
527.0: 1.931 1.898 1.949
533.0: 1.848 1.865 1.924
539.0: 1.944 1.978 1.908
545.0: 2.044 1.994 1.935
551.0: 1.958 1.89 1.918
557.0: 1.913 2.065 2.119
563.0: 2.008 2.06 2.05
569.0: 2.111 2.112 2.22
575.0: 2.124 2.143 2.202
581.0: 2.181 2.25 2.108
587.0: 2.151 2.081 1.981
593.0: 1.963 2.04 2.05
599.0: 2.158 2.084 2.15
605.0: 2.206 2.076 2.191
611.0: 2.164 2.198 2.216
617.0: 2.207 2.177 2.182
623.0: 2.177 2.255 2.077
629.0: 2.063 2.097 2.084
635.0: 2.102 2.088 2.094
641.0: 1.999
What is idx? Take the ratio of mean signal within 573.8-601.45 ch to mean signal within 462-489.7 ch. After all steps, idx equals 1.31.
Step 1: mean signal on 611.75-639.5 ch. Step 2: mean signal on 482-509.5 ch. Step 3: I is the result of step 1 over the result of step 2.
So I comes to 1.2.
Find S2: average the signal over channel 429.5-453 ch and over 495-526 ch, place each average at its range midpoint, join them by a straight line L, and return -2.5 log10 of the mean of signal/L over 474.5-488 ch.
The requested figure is 0.14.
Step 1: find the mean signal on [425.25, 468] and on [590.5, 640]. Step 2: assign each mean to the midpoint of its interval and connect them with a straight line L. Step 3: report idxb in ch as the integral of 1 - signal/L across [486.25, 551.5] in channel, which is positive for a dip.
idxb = 1.2 ch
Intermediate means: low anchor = 1.73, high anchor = 2.12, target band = 1.87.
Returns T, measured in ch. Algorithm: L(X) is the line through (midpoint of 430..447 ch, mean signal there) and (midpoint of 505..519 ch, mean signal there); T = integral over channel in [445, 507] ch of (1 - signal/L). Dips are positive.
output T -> 6.2 ch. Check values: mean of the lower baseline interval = 1.83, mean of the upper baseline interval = 1.87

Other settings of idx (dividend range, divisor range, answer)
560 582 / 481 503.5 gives 1.24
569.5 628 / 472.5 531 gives 1.20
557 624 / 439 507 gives 1.26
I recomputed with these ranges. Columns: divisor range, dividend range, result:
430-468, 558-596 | 1.22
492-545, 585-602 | 1.10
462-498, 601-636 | 1.32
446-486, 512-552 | 1.19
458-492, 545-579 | 1.27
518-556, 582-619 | 1.10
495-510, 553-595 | 1.14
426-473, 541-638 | 1.22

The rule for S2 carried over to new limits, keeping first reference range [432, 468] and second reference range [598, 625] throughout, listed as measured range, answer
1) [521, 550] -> 0.01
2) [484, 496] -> 0.09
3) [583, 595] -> 0.02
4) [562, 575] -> -0.02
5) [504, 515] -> 0.01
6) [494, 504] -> 0.04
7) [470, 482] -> 0.13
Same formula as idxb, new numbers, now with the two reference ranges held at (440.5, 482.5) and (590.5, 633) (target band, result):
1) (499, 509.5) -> -0.5 ch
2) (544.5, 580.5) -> -1.5 ch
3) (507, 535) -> -0.9 ch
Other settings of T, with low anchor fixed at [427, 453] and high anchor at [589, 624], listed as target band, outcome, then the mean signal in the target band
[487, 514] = 1.9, 1.79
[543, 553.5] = 0.3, 1.96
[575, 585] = -0.5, 2.18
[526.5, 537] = 0.4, 1.9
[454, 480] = 3.5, 1.6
